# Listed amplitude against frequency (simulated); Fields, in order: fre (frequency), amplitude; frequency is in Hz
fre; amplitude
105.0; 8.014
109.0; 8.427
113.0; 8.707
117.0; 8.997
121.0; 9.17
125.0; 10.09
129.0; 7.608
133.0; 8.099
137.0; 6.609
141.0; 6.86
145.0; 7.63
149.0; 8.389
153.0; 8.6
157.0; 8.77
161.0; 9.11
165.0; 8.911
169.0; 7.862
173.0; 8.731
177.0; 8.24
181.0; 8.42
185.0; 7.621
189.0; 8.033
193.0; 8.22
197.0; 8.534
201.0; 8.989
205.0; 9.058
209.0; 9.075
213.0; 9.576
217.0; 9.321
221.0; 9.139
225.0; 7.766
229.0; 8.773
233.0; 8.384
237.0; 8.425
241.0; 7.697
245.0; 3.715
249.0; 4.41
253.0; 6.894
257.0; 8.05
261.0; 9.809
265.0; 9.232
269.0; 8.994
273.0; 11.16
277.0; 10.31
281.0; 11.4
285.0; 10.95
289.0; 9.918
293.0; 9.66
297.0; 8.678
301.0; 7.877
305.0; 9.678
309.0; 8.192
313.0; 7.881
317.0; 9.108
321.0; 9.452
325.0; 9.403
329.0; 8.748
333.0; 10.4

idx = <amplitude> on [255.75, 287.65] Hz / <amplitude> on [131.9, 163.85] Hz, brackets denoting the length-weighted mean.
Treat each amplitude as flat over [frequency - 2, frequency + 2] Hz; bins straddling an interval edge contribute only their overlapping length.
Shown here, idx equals 1.2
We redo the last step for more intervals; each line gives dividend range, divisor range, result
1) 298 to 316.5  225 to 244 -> 1.06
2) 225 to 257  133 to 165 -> 0.87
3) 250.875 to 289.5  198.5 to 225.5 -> 1.07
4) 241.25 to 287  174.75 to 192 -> 1.06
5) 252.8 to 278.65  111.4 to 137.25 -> 1.09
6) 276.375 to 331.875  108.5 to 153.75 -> 1.14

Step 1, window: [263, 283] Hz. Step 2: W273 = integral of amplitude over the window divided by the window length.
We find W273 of 10.2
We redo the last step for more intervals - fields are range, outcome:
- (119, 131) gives 8.96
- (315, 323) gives 9.28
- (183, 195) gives 7.96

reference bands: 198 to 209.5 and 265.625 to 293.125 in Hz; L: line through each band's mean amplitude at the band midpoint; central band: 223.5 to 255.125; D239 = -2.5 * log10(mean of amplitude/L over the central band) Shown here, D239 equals 0.34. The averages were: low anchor 8.99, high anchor 10.3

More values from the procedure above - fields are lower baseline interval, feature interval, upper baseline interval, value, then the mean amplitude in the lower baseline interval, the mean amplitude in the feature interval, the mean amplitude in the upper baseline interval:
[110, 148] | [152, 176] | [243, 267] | -0.10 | 8.21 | 8.65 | 7.02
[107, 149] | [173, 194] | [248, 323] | 0.05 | 8.23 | 8.16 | 9.1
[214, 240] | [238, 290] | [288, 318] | 0.01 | 8.63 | 8.63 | 8.83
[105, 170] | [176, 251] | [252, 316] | 0.10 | 8.36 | 8.07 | 9.33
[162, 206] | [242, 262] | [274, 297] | 0.44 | 8.42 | 6.47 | 10.3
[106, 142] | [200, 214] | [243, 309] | -0.07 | 8.32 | 9.16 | 8.78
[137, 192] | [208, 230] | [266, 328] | -0.03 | 8.18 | 8.94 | 9.49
